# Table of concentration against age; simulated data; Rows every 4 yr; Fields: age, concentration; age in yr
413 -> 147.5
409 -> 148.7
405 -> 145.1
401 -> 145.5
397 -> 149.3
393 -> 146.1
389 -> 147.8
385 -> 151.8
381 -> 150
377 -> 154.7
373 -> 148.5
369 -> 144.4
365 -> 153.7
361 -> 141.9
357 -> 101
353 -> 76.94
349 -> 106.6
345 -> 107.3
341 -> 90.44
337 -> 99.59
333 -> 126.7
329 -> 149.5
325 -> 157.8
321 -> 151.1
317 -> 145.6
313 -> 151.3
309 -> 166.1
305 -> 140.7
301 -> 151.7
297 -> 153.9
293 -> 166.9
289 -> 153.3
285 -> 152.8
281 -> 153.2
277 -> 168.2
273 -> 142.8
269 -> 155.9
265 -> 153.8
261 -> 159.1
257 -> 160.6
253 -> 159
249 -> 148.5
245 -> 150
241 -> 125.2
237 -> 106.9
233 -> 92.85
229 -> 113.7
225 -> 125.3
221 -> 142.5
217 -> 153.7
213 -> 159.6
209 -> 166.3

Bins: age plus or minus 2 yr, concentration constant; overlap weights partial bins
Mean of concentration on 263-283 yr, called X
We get 155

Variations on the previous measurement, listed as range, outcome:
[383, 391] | 150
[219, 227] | 134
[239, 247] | 138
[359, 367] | 148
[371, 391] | 151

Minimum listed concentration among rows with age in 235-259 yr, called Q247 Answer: 106.9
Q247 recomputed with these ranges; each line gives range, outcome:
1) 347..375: 76.94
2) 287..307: 140.7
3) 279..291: 152.8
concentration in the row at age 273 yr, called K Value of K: 142.8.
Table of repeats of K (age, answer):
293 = 166.9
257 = 160.6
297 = 153.9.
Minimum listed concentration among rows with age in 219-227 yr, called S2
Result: 125.3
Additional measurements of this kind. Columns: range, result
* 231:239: 92.85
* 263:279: 142.8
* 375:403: 145.5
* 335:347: 90.44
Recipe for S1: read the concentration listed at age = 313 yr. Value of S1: 151.3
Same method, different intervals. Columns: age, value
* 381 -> 150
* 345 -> 107.3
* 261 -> 159.1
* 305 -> 140.7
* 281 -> 153.2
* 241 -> 125.2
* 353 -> 76.94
